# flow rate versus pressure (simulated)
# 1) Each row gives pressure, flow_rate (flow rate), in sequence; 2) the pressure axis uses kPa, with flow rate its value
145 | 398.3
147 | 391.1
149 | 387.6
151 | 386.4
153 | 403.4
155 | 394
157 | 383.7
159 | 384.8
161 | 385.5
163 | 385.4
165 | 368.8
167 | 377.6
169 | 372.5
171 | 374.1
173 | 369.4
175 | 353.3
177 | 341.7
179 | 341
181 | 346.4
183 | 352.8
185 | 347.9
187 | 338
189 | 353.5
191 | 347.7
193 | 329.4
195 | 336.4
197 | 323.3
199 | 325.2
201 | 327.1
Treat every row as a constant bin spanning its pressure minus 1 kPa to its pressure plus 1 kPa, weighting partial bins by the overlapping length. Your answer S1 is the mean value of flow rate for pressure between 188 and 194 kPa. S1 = 344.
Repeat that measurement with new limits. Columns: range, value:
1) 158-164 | 385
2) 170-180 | 356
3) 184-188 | 343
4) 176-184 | 345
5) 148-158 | 391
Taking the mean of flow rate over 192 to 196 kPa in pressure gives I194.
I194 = 333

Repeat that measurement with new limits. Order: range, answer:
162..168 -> 377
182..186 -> 350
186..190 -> 346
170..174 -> 372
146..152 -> 388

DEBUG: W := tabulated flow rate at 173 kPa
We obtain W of 369.4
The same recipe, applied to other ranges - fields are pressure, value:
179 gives 341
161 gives 385.5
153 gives 403.4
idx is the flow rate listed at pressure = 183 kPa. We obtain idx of 352.8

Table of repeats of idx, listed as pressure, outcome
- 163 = 385.4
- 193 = 329.4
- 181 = 346.4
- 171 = 374.1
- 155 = 394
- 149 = 387.6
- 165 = 368.8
